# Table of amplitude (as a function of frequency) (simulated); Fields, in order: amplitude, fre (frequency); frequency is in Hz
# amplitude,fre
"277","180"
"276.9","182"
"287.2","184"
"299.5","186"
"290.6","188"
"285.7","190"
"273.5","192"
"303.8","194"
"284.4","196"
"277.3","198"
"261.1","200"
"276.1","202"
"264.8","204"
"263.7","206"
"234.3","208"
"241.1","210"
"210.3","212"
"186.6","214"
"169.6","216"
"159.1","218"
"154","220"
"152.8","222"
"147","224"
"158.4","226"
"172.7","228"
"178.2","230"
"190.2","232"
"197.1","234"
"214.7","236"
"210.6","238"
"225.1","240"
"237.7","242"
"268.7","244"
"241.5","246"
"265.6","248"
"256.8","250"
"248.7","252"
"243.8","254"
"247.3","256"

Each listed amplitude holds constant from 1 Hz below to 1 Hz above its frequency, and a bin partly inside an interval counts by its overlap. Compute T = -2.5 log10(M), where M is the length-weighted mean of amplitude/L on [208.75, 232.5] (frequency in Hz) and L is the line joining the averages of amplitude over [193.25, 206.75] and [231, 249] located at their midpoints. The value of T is 0.38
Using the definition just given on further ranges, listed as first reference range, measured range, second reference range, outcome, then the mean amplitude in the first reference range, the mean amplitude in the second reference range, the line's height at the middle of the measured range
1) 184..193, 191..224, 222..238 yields 0.05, 287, 180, 238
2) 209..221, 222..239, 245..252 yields 0.20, 187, 254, 218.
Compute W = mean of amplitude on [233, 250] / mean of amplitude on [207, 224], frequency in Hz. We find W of 1.3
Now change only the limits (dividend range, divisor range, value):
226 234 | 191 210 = 0.67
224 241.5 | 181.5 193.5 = 0.67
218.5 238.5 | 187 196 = 0.61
